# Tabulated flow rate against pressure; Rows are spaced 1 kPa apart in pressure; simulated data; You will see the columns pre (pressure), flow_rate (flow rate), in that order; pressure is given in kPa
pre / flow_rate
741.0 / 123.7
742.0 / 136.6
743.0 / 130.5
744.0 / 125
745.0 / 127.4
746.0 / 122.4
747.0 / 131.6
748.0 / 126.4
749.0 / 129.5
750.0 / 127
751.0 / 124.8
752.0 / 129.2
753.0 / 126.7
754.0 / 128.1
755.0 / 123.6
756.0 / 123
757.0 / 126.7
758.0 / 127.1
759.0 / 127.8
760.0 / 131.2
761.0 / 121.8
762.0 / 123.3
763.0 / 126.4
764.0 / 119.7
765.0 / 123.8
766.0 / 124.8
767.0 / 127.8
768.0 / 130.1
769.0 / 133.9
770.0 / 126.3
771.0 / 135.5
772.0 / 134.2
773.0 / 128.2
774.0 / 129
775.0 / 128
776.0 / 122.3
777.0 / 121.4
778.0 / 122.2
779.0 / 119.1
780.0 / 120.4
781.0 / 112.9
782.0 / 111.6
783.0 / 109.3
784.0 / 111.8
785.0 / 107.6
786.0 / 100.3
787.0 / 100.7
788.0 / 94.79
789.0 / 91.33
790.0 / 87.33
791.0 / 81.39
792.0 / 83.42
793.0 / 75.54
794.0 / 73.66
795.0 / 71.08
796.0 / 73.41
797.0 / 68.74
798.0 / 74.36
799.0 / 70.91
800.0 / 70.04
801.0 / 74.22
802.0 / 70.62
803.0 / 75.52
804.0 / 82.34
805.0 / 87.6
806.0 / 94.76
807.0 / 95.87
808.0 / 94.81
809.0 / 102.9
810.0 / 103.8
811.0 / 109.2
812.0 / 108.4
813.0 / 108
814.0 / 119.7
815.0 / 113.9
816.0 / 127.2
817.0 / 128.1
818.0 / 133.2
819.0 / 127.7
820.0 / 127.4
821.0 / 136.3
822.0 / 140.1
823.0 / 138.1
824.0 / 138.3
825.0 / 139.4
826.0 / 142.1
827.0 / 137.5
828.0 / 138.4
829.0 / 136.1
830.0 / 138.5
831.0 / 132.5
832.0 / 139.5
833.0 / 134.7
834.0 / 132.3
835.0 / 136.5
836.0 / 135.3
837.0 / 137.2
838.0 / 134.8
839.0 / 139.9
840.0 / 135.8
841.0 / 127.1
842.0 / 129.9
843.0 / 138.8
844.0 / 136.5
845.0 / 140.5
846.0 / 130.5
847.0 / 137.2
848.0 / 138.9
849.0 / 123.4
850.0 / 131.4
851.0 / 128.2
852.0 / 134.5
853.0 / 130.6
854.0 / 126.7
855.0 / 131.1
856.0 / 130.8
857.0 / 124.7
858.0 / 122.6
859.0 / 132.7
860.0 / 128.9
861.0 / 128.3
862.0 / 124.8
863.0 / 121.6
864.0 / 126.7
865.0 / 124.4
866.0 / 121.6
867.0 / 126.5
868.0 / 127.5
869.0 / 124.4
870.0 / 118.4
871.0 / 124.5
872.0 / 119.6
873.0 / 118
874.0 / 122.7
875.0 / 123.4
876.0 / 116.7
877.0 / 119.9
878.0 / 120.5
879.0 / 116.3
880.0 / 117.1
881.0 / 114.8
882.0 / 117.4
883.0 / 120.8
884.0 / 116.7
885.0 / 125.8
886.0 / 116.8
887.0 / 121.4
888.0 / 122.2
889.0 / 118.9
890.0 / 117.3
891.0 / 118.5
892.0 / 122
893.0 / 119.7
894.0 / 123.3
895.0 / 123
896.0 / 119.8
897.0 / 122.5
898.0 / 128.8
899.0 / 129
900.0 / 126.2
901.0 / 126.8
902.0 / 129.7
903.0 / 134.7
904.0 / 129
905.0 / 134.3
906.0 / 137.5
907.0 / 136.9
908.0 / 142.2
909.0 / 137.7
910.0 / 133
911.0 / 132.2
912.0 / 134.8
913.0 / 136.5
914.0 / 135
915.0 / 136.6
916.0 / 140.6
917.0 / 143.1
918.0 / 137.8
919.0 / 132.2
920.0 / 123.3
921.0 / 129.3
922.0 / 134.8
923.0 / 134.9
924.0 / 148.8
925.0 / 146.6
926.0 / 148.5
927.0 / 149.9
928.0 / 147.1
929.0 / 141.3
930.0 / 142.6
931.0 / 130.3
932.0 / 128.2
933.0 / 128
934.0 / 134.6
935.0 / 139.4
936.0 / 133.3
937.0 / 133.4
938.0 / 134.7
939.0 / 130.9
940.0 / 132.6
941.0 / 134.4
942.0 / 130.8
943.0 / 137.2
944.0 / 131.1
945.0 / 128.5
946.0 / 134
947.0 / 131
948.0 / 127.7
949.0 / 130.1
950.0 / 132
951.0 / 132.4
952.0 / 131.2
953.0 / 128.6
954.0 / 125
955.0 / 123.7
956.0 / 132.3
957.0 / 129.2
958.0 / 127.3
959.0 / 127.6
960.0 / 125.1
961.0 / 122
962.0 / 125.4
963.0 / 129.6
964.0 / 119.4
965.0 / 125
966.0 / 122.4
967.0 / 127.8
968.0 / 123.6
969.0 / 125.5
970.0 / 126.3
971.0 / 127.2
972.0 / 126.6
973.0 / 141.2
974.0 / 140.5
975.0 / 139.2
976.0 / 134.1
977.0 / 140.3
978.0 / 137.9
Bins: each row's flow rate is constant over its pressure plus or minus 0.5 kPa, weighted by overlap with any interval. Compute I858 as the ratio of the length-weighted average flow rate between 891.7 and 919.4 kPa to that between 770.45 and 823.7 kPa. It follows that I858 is 1.3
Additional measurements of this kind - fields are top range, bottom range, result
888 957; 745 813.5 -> 1.21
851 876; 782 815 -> 1.39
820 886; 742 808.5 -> 1.17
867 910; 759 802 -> 1.16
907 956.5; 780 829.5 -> 1.29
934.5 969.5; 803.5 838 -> 1.05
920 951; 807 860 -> 1.05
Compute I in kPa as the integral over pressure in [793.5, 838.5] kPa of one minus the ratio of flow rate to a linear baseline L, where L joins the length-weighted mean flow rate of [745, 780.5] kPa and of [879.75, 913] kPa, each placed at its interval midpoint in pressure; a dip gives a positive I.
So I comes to 5.0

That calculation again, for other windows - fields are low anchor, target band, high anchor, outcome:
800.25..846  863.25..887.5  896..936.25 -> 1.60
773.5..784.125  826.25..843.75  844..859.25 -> -1.00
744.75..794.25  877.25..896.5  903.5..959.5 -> 1.52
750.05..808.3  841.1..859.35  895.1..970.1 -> -1.92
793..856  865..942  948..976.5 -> -3.20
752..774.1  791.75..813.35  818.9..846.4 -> 7.75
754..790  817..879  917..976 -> -2.52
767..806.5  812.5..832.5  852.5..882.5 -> -3.86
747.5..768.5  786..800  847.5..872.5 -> 5.05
